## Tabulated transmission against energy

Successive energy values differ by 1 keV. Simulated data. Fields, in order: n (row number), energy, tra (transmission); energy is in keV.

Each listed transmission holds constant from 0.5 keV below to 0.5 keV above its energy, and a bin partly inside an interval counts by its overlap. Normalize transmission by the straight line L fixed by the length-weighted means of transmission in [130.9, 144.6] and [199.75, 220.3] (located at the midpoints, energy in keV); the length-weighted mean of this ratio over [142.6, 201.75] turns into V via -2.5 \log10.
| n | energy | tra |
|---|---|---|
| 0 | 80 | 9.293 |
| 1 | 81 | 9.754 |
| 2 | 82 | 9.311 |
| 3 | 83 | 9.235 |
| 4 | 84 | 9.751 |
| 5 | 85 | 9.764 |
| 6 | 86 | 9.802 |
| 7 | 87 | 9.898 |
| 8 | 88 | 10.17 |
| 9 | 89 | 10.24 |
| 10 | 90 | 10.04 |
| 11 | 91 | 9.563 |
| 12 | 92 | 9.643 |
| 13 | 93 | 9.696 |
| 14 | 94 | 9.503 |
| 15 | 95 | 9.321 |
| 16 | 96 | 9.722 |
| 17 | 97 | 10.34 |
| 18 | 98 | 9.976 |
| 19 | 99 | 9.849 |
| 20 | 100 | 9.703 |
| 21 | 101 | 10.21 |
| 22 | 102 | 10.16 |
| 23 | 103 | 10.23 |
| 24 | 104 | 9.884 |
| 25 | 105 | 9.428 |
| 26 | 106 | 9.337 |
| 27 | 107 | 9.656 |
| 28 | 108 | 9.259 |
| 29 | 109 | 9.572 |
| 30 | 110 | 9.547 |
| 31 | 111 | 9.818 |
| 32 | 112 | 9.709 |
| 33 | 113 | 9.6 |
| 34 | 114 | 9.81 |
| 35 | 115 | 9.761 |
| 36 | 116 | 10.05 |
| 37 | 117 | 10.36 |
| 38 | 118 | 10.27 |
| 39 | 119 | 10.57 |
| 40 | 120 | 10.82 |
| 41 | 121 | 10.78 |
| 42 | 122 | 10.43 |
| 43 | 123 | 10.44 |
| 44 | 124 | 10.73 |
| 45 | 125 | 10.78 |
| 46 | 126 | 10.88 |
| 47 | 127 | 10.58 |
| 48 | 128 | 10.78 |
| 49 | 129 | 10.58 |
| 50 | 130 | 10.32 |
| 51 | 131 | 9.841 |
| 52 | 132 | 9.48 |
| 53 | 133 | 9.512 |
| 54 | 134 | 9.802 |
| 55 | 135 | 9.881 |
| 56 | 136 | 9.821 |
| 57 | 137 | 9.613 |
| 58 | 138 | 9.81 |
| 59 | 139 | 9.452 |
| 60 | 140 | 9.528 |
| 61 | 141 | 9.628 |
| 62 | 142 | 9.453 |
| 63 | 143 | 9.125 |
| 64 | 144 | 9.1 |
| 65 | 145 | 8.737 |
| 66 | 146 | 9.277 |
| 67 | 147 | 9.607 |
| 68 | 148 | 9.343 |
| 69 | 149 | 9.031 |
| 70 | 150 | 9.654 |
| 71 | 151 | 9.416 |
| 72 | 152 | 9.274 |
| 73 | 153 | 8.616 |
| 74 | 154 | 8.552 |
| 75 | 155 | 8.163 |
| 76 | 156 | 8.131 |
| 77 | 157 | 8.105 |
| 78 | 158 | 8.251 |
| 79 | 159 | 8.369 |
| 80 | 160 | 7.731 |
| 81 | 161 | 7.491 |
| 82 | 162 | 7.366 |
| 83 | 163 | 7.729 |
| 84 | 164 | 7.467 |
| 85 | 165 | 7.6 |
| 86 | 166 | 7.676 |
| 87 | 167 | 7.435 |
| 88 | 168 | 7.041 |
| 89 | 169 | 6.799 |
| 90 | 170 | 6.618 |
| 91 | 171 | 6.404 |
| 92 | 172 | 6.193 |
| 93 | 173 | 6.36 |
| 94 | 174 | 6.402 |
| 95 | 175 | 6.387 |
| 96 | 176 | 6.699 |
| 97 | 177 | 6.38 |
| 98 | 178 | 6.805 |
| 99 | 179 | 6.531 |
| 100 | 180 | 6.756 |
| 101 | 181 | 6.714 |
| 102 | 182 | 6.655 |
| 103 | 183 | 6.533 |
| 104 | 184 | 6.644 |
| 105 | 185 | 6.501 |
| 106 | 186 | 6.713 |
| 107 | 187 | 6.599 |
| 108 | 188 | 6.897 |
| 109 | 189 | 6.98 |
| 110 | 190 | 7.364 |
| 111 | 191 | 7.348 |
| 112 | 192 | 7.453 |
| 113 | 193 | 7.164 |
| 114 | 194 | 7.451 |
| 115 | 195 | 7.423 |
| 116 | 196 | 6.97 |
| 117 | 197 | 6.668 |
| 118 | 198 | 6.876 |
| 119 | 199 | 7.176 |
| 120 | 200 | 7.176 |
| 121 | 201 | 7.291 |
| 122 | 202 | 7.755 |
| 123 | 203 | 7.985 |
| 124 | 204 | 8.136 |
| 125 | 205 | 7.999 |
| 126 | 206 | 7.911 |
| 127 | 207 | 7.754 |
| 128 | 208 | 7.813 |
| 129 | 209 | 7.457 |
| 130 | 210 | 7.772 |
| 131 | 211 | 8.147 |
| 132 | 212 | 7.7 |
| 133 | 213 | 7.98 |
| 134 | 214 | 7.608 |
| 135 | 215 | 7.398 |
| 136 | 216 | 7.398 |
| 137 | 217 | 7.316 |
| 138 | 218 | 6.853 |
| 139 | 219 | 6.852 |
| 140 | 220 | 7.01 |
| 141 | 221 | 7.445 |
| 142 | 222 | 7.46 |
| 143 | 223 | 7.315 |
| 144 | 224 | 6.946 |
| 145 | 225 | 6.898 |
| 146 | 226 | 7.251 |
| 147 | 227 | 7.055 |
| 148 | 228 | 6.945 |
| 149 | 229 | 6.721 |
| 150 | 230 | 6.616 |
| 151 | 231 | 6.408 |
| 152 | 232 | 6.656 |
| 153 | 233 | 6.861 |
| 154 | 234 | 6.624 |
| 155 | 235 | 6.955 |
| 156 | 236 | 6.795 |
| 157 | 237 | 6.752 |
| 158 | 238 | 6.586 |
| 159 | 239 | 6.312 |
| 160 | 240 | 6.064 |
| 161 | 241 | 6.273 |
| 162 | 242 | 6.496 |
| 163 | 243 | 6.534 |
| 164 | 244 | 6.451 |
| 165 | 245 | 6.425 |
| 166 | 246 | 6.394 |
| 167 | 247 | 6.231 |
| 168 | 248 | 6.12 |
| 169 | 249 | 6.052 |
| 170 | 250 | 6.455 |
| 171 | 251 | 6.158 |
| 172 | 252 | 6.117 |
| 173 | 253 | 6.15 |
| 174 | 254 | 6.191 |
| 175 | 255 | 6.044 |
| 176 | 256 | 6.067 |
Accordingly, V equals 0.15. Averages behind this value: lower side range 9.56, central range 7.51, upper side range 7.6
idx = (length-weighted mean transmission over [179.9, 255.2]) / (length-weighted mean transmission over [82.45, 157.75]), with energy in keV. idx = 0.72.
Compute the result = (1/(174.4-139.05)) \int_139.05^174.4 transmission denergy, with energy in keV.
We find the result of 8.18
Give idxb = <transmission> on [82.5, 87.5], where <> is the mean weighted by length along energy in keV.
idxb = 9.69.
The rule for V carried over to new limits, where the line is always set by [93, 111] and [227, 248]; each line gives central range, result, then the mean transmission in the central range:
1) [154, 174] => 0.12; 7.42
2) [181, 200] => 0.10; 6.97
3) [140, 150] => -0.07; 9.29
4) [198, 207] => -0.04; 7.64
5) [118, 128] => -0.15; 10.7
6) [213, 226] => -0.04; 7.24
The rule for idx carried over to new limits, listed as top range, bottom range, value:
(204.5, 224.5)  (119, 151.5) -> 0.76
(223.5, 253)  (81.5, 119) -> 0.67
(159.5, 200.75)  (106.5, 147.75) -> 0.70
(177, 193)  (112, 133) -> 0.66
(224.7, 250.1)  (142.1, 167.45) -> 0.78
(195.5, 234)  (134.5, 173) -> 0.87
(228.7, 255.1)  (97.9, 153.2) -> 0.65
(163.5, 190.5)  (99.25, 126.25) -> 0.67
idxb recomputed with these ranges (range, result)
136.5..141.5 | 9.61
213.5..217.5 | 7.43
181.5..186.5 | 6.61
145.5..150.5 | 9.38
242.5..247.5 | 6.41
